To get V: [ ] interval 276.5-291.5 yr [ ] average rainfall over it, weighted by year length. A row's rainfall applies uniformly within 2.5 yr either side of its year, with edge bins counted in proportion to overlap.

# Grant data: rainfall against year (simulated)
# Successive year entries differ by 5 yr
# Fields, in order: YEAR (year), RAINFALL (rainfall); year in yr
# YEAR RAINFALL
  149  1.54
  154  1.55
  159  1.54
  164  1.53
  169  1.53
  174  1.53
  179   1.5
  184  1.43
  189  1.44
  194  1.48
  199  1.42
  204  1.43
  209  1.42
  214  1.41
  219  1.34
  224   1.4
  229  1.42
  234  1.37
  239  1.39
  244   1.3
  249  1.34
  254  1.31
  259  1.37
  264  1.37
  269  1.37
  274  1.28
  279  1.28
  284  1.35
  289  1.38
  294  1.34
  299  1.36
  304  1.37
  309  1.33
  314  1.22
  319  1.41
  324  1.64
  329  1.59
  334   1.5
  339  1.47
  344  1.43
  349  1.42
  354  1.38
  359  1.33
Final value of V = 1.34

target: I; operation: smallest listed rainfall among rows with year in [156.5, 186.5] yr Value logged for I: 1.43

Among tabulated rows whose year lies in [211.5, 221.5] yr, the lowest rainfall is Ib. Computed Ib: 1.34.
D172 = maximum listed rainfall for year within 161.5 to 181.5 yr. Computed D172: 1.53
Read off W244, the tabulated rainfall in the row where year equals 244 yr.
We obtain 1.3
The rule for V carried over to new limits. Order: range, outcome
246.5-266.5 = 1.35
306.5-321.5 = 1.32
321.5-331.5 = 1.61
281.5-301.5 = 1.36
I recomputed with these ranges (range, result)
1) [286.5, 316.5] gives 1.22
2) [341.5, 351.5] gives 1.42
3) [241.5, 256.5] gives 1.3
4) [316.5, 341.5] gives 1.41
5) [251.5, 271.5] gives 1.31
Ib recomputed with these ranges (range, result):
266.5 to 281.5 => 1.28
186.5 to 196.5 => 1.44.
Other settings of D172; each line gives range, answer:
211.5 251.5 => 1.42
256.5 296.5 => 1.38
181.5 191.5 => 1.44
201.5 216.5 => 1.43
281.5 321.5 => 1.41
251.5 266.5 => 1.37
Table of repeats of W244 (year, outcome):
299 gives 1.36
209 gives 1.42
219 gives 1.34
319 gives 1.41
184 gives 1.43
